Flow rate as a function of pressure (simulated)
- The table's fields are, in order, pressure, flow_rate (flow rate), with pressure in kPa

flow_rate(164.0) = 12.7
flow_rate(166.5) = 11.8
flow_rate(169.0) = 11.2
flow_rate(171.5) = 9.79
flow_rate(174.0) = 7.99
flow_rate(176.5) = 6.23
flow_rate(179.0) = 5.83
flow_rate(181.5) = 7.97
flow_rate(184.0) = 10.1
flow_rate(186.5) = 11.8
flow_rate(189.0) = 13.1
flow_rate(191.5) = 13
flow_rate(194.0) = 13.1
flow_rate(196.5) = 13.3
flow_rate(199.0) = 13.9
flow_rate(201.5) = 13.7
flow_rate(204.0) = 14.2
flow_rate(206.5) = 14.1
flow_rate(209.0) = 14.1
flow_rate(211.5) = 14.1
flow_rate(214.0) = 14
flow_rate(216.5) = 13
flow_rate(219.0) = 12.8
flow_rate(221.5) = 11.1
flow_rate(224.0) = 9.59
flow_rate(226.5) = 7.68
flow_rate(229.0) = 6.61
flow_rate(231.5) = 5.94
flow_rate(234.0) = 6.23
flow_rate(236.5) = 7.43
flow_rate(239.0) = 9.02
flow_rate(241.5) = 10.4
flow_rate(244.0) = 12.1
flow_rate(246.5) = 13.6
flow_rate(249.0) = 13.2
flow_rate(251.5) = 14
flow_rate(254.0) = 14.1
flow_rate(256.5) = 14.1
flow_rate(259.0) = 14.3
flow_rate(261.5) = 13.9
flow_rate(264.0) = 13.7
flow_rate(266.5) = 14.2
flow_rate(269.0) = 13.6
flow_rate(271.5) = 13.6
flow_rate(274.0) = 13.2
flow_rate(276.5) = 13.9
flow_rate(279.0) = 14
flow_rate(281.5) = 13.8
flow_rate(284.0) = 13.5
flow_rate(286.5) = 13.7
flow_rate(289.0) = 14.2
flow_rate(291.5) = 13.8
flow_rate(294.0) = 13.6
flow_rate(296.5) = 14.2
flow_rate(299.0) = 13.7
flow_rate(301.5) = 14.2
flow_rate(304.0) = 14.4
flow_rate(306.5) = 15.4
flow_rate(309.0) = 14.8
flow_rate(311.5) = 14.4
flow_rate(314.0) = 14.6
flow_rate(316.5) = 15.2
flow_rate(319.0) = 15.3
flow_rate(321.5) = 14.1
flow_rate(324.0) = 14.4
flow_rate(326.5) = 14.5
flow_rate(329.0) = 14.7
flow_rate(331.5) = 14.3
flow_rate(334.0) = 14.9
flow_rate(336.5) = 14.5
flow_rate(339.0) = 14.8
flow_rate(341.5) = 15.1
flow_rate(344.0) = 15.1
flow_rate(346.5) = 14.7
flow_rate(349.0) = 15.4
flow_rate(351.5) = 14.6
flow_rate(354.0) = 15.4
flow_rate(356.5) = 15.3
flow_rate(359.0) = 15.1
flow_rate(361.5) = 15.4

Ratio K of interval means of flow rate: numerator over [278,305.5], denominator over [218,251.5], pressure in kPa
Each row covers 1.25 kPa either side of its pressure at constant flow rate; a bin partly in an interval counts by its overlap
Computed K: 1.42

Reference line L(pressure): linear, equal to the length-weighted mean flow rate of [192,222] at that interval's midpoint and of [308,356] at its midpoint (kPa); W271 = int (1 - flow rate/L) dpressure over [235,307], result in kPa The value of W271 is 4.5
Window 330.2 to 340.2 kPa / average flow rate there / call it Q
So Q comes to 14.6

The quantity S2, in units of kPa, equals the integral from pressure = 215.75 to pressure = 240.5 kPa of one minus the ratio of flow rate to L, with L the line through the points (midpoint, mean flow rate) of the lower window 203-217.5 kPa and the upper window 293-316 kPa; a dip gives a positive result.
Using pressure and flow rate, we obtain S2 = 9.08 kPa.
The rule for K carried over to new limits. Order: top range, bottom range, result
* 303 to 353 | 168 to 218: 1.26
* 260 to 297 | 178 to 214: 1.11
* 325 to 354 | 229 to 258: 1.38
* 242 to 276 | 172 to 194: 1.40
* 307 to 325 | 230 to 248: 1.59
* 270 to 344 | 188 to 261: 1.20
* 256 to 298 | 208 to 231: 1.23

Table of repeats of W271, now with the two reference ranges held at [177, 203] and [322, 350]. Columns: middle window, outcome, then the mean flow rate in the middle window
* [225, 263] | 5.6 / 10.9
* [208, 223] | -1.4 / 13.1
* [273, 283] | -0.2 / 13.7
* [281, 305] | -0.2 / 13.9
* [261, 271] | -0.5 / 13.8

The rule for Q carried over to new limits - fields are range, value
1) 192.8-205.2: 13.6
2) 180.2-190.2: 10.7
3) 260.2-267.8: 13.9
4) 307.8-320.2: 14.9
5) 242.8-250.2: 13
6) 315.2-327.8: 14.7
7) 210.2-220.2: 13.5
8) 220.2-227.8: 9.46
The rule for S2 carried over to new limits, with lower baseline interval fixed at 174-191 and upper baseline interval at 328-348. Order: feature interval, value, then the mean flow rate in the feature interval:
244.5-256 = -2.0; 13.6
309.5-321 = -0.7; 14.8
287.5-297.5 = -0.6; 13.9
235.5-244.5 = 1.4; 9.6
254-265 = -1.9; 14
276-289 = -1.0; 13.8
